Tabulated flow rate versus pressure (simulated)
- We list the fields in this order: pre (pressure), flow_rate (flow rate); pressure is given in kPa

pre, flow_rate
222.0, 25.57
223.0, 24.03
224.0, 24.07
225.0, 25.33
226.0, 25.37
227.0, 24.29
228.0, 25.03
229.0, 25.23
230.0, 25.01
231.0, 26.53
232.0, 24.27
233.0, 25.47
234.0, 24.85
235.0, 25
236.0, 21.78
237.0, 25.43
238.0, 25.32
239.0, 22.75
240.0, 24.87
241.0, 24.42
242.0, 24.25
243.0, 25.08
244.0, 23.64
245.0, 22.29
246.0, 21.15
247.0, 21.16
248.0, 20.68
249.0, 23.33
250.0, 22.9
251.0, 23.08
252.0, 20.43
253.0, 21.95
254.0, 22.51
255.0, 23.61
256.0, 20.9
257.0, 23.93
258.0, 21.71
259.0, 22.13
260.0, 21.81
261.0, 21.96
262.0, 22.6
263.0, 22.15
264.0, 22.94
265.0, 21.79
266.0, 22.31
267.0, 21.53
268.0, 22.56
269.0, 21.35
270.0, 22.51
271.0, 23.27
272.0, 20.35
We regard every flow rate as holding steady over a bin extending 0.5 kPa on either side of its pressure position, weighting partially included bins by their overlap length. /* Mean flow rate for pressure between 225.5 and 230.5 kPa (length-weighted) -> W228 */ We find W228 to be 25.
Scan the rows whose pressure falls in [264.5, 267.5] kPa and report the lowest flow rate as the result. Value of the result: 21.53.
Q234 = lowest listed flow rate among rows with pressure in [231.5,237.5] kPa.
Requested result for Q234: 21.78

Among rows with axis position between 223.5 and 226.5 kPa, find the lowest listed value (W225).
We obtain 24.07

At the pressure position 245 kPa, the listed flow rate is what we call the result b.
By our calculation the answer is 22.29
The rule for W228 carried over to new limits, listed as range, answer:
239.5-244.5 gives 24.5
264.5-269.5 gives 21.9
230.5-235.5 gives 25.2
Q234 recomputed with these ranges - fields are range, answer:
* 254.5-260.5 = 20.9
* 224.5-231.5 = 24.29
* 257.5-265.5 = 21.71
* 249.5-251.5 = 22.9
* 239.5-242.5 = 24.25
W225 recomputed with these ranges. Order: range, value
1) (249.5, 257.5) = 20.43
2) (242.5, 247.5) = 21.15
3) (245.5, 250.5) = 20.68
